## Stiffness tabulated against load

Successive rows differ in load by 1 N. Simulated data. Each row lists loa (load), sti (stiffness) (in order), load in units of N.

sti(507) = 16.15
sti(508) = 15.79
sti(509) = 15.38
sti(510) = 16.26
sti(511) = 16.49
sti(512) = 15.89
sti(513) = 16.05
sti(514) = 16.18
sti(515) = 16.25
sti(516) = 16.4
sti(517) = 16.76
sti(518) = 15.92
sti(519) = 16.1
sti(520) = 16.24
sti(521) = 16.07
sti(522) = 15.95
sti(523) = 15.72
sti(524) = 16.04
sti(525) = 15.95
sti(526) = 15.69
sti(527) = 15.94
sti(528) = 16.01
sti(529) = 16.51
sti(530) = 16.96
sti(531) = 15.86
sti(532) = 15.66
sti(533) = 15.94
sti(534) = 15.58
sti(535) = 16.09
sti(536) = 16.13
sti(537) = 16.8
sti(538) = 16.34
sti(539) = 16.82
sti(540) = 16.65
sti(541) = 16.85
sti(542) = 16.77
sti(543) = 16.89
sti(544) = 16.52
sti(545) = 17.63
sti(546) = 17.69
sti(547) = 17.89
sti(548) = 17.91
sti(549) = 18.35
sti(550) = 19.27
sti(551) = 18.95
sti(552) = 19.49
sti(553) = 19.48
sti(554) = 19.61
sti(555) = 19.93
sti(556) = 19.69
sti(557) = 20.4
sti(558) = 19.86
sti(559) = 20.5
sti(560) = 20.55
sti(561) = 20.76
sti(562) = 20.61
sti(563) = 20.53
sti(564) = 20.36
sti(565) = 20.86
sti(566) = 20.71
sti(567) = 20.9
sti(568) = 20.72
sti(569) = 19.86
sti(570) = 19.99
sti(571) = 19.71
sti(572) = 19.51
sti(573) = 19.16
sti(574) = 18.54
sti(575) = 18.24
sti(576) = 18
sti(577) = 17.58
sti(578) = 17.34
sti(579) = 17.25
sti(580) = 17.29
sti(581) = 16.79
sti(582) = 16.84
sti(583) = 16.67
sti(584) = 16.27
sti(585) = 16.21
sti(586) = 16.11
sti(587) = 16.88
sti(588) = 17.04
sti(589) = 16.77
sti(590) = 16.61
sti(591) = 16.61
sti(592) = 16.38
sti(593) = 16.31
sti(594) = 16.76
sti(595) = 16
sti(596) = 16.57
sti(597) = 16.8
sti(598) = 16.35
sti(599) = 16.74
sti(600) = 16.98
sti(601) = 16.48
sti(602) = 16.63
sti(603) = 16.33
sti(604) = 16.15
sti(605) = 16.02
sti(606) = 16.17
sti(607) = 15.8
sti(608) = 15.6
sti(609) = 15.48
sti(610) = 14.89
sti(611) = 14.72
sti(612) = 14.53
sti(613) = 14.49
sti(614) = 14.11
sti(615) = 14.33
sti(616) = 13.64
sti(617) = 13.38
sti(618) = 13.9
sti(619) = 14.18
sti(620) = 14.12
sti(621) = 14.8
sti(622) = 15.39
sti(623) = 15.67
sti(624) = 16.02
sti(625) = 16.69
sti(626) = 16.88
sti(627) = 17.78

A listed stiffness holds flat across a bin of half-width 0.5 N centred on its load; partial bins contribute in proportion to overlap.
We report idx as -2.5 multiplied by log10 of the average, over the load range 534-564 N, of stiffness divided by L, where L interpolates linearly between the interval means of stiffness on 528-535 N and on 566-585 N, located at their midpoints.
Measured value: -0.086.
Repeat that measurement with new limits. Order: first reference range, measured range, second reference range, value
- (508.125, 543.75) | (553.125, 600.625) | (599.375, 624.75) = -0.172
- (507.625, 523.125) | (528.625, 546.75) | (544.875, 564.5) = 0.093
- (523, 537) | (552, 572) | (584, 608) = -0.238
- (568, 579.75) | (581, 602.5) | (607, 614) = 0.018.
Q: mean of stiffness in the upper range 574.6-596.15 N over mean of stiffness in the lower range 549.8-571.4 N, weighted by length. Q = 0.84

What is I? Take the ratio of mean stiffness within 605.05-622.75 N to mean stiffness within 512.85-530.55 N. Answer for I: 0.9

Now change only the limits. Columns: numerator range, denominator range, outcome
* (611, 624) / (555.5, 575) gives 0.72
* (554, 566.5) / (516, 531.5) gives 1.26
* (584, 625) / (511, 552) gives 0.95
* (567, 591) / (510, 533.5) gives 1.11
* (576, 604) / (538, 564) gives 0.89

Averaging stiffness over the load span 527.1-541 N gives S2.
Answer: 16.3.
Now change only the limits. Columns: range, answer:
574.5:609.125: 16.6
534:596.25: 18.1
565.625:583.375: 18.6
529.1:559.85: 17.8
